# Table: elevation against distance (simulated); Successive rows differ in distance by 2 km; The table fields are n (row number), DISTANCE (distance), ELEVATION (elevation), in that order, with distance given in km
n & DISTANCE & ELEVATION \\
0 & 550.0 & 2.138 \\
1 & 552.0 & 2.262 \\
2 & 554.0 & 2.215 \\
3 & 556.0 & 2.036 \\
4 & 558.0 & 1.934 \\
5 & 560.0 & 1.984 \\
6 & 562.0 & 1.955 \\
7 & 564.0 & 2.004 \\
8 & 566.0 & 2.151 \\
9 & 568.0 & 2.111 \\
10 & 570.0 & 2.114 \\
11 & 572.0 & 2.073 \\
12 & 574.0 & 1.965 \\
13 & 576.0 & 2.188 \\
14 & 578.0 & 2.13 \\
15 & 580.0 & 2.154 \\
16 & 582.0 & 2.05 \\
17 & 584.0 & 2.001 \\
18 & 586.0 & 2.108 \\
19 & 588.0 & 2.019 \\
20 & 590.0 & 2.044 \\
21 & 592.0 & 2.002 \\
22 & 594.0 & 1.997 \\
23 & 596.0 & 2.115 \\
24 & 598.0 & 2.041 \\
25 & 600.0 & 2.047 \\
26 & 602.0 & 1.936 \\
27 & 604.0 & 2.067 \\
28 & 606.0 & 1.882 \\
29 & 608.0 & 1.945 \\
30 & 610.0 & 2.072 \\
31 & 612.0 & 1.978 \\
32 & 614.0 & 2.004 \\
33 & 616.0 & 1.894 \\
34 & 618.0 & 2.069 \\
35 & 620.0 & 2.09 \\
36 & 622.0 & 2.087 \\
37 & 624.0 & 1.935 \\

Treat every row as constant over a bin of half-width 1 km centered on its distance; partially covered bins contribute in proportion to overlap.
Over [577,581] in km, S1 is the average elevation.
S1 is 2.14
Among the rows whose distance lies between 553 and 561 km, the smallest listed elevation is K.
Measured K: 1.934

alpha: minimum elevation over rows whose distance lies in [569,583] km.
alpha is 1.965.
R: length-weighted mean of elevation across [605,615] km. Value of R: 1.98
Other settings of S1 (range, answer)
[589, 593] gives 2.02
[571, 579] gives 2.09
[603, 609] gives 1.96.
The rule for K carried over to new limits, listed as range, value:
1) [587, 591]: 2.019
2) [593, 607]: 1.882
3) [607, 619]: 1.894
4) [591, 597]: 1.997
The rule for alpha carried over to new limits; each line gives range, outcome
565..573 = 2.073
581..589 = 2.001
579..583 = 2.05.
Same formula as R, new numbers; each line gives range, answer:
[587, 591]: 2.03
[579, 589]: 2.07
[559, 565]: 1.98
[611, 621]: 2.01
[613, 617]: 1.95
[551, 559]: 2.11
